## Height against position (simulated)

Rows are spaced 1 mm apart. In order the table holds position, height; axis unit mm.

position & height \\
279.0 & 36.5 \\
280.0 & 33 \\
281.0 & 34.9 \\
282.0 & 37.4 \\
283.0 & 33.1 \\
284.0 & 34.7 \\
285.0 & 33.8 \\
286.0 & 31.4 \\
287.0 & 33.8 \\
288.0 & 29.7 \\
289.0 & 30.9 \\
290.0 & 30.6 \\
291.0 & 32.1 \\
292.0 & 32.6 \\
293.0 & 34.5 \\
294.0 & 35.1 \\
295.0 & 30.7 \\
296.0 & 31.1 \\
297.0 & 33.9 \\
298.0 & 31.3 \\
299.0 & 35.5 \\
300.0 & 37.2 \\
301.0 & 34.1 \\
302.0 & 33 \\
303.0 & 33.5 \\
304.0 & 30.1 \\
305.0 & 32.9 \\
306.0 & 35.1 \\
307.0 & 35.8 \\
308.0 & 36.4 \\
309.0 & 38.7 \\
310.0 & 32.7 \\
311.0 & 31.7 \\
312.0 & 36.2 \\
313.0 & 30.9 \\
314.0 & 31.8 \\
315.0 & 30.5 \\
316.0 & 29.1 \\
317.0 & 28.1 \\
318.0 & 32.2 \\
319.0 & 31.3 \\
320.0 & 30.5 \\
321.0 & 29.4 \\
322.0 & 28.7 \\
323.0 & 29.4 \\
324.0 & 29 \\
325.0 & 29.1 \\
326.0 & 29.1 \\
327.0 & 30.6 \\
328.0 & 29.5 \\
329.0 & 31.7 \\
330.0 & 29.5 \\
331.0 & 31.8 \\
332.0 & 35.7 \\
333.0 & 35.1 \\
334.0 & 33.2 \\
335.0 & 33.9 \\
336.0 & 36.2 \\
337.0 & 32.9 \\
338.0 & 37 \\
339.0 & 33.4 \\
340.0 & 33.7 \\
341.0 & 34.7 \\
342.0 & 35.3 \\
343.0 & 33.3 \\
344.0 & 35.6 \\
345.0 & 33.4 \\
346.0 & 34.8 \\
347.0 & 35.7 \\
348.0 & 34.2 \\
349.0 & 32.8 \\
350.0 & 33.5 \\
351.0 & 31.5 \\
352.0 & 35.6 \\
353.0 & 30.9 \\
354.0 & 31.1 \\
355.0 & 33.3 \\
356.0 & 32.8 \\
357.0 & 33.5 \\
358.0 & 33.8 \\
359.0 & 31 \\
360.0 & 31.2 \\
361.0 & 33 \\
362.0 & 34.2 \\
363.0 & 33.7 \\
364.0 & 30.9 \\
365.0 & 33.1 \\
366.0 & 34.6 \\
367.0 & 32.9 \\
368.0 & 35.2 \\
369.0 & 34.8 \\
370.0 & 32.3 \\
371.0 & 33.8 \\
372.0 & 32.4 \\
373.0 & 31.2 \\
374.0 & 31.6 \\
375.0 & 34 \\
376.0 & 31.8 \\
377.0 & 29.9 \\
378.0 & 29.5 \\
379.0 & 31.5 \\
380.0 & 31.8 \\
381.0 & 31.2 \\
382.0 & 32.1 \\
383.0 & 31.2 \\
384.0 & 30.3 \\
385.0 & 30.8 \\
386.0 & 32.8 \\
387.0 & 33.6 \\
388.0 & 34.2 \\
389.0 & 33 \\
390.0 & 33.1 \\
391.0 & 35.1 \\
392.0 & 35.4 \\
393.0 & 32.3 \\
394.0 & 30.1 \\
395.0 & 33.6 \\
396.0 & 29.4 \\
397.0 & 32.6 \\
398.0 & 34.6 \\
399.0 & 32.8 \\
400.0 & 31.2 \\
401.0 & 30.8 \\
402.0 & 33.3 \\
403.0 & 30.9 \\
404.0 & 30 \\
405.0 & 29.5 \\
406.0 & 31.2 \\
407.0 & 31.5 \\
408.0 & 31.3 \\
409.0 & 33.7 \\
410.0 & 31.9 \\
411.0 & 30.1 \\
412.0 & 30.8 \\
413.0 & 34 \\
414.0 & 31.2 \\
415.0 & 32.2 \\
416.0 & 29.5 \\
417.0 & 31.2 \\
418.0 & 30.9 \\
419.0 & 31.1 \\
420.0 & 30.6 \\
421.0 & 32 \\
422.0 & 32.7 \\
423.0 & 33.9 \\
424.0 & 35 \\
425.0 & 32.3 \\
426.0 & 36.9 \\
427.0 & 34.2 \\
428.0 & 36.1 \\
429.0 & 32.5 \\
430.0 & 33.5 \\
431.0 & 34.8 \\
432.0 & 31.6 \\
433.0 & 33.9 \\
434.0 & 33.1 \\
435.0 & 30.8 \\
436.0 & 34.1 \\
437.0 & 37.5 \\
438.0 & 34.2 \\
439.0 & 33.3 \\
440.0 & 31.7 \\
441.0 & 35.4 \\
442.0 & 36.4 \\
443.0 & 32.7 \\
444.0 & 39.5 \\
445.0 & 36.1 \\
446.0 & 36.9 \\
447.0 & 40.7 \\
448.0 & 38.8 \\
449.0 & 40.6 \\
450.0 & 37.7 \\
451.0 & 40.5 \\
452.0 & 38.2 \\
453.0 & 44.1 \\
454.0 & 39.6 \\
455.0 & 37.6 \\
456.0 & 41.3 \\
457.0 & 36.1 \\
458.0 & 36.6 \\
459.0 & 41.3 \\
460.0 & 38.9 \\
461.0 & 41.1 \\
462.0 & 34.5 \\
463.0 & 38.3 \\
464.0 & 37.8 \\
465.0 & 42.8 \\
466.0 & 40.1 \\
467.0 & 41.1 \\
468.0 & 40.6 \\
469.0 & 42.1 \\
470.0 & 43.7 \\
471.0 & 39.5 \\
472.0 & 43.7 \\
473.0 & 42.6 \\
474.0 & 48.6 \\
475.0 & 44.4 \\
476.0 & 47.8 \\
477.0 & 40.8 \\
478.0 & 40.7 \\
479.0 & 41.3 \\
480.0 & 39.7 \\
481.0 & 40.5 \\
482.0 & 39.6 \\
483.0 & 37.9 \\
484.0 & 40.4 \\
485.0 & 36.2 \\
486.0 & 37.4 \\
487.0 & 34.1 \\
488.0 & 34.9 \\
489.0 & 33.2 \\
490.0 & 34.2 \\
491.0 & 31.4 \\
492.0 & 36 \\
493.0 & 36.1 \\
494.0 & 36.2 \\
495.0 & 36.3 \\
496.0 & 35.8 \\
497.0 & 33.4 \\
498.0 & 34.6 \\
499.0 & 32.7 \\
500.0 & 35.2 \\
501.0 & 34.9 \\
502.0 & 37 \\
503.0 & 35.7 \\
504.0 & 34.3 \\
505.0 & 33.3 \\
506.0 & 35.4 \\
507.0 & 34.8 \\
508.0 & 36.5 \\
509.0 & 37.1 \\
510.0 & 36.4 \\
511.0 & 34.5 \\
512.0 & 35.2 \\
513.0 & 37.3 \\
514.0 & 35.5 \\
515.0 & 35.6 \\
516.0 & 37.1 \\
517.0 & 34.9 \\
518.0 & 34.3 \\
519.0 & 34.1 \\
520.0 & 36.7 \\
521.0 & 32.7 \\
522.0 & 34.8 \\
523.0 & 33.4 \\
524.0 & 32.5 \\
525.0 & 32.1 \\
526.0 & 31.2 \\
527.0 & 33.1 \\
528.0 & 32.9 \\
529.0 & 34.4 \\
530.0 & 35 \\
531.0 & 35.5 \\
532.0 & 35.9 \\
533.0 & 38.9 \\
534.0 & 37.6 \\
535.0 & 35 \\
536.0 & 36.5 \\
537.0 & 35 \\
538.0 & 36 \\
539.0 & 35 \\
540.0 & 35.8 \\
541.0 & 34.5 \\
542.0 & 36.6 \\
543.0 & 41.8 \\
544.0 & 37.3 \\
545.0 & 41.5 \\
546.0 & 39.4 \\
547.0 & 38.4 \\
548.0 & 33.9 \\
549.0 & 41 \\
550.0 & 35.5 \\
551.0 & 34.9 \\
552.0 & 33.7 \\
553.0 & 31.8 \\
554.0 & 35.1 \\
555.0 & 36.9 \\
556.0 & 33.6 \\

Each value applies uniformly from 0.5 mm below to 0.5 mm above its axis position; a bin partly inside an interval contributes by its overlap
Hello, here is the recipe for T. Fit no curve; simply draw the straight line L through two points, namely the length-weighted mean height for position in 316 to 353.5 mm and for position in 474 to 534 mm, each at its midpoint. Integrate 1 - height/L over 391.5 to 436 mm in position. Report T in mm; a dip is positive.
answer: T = 2.4 mm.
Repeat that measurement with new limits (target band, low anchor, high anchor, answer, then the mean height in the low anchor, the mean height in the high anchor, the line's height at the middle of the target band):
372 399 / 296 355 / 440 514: 2.1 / 32.8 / 38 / 34.9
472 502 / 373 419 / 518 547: -3.2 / 31.8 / 35.6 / 34.3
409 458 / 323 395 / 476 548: -0.6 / 32.8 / 36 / 34.3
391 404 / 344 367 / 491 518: 0.6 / 33.2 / 35.4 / 33.8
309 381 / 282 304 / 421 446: 2.1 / 33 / 34.3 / 33.5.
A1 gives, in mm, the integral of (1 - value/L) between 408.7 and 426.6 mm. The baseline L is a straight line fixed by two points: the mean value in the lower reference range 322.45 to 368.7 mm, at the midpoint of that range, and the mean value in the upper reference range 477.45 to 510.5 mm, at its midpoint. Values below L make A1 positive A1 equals 1.20 mm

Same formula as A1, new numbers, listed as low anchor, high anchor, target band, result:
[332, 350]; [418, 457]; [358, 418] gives 4.82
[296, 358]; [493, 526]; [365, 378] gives 0.23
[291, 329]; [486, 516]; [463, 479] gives -3.49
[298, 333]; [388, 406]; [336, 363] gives -1.20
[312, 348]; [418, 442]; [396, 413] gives 0.80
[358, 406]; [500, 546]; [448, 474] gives -4.62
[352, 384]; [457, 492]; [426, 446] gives 1.38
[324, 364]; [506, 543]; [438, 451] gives -0.93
